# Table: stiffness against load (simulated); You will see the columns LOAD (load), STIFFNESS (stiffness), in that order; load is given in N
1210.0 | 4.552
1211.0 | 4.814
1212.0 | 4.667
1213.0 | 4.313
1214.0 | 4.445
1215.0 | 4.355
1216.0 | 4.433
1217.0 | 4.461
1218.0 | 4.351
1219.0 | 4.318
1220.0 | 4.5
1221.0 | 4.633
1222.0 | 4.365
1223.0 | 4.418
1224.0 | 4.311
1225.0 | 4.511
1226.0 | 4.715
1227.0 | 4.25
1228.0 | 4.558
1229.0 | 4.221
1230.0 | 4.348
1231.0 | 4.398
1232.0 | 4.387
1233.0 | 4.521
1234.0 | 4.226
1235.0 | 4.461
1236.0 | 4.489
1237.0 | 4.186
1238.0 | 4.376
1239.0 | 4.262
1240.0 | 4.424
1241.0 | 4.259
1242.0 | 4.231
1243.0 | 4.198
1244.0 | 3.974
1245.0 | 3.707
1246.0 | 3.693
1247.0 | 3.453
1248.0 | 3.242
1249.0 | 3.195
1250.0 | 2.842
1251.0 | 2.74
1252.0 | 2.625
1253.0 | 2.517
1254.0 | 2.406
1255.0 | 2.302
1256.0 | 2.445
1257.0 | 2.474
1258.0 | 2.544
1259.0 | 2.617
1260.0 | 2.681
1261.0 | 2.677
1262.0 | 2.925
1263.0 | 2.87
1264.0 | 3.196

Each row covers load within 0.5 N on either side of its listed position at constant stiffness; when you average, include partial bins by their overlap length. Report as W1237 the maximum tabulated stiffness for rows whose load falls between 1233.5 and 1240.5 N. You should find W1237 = 4.489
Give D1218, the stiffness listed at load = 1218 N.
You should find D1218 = 4.351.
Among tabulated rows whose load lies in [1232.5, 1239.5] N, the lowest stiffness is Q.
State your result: 4.186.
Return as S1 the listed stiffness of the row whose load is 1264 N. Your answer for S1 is 3.196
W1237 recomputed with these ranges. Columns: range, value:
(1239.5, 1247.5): 4.424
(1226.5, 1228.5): 4.558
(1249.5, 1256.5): 2.842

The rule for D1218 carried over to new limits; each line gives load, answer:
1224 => 4.311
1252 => 2.625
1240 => 4.424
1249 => 3.195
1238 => 4.376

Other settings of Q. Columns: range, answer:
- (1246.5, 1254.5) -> 2.406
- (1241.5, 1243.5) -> 4.198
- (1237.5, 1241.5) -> 4.259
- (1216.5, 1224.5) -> 4.311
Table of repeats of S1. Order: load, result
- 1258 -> 2.544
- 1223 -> 4.418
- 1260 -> 2.681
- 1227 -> 4.25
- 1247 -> 3.453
